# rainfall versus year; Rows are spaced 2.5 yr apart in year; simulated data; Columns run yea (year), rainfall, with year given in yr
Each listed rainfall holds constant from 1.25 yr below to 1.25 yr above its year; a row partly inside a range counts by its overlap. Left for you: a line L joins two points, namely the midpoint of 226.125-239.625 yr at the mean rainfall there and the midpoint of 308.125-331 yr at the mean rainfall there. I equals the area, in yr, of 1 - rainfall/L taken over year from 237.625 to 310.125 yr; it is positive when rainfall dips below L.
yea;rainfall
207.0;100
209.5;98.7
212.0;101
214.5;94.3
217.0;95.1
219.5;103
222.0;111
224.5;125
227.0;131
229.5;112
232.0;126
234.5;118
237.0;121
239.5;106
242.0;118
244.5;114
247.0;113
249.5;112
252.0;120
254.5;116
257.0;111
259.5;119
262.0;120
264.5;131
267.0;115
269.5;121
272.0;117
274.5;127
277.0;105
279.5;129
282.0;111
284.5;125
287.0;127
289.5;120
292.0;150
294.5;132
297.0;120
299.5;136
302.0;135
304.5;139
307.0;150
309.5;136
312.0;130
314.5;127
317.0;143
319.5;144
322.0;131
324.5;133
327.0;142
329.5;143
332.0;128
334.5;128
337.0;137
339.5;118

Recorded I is 2.7 yr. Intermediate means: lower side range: 120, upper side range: 137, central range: 123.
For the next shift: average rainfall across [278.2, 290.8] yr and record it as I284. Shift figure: 122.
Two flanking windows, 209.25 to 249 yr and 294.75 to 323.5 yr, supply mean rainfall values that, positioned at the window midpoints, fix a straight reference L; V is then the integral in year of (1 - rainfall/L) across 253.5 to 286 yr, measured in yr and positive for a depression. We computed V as 1.25 yr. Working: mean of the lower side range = 112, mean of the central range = 119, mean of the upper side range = 135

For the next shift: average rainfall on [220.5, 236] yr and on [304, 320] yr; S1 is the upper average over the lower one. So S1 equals 1.1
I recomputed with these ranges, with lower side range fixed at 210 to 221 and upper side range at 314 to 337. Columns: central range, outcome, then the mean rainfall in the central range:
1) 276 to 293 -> -0.2 yr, 124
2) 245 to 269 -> -1.0 yr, 117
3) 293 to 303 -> -0.4 yr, 131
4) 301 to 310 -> -0.8 yr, 140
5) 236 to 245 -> -0.6 yr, 115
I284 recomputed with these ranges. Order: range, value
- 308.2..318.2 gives 134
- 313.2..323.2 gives 136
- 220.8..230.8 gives 120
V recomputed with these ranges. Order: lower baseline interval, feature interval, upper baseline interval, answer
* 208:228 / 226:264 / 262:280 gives -1.2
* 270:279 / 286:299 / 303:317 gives -0.3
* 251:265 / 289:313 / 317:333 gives -0.8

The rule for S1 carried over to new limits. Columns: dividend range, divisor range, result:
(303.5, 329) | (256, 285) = 1.16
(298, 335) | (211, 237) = 1.22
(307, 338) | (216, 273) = 1.17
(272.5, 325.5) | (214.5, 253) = 1.14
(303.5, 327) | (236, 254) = 1.20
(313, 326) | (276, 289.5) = 1.13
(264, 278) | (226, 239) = 0.99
